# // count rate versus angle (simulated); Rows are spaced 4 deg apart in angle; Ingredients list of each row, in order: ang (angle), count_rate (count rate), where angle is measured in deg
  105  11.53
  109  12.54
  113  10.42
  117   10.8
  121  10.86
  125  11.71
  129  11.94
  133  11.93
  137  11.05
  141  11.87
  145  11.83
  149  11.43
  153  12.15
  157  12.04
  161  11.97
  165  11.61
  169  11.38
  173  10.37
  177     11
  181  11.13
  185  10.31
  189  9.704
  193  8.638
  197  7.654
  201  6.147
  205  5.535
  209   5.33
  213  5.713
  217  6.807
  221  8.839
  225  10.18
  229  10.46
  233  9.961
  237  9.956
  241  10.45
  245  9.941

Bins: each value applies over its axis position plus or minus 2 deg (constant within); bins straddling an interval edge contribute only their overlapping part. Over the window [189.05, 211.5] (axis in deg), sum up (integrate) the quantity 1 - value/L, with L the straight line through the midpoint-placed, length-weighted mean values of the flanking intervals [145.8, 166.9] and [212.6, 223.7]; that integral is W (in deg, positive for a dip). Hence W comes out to 4.9 deg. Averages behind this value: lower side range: 11.8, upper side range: 7.52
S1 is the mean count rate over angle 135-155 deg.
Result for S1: 11.7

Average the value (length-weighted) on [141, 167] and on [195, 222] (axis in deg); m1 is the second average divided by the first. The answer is 0.5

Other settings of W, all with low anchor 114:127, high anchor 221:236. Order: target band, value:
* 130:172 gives -3.63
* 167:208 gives 5.26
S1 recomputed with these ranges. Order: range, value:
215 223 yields 7.82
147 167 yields 11.8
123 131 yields 11.8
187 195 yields 9.17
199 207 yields 5.84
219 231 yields 9.83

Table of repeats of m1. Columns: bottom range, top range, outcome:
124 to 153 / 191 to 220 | 0.57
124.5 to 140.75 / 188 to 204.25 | 0.66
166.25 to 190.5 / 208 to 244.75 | 0.82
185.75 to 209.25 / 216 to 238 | 1.27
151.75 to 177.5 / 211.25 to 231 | 0.73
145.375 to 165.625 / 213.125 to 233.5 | 0.75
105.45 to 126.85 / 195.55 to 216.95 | 0.54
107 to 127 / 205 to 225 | 0.61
